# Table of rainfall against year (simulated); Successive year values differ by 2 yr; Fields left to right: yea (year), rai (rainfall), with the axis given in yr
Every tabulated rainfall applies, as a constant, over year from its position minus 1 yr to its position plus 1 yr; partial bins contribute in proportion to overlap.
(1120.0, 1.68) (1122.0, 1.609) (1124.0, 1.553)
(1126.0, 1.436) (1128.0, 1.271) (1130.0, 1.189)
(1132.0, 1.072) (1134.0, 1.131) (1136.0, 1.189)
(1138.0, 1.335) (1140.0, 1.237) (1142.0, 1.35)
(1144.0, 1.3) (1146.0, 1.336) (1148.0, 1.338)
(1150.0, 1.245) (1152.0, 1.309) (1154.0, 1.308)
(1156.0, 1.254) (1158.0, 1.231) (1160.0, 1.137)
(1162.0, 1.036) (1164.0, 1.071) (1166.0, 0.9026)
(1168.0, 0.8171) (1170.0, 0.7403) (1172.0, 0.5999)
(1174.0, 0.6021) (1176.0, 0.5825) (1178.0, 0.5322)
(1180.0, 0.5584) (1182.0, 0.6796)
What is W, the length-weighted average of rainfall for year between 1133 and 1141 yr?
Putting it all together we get 1.22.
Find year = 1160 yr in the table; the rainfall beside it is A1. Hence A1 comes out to 1.137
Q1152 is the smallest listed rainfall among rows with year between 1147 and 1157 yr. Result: 1.245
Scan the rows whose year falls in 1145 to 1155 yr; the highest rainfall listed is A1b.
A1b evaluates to 1.338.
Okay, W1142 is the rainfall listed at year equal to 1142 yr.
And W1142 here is 1.35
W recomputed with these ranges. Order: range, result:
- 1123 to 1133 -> 1.3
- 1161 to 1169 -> 0.957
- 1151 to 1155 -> 1.31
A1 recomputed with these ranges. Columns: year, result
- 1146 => 1.336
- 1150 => 1.245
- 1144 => 1.3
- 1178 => 0.5322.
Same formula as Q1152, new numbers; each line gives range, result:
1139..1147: 1.237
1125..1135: 1.072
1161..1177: 0.5825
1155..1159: 1.231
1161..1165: 1.036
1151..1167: 0.9026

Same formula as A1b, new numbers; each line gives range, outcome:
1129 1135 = 1.189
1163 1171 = 1.071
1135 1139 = 1.335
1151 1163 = 1.309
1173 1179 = 0.6021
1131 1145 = 1.35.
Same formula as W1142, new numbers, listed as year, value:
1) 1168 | 0.8171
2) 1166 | 0.9026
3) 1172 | 0.5999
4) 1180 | 0.5584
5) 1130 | 1.189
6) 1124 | 1.553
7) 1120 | 1.68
